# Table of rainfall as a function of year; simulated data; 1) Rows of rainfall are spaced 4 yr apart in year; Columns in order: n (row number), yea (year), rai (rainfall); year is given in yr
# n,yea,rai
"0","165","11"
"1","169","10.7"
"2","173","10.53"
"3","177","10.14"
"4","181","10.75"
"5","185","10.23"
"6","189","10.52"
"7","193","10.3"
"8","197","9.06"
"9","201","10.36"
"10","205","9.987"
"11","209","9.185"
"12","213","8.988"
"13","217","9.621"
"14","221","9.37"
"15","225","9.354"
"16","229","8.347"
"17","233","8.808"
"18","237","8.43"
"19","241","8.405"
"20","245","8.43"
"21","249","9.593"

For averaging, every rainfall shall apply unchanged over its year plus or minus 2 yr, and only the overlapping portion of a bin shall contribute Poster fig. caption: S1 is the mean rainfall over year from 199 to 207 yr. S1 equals 10.2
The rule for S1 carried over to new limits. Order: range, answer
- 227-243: 8.5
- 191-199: 9.68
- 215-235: 9.1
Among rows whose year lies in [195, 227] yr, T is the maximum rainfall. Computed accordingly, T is 10.36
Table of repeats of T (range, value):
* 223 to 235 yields 9.354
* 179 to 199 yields 10.75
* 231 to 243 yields 8.808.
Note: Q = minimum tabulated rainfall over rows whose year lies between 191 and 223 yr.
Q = 8.988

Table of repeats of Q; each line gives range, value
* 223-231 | 8.347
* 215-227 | 9.354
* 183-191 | 10.23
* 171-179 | 10.14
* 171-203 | 9.06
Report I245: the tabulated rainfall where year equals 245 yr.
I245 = 8.43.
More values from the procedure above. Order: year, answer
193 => 10.3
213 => 8.988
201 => 10.36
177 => 10.14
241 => 8.405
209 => 9.185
